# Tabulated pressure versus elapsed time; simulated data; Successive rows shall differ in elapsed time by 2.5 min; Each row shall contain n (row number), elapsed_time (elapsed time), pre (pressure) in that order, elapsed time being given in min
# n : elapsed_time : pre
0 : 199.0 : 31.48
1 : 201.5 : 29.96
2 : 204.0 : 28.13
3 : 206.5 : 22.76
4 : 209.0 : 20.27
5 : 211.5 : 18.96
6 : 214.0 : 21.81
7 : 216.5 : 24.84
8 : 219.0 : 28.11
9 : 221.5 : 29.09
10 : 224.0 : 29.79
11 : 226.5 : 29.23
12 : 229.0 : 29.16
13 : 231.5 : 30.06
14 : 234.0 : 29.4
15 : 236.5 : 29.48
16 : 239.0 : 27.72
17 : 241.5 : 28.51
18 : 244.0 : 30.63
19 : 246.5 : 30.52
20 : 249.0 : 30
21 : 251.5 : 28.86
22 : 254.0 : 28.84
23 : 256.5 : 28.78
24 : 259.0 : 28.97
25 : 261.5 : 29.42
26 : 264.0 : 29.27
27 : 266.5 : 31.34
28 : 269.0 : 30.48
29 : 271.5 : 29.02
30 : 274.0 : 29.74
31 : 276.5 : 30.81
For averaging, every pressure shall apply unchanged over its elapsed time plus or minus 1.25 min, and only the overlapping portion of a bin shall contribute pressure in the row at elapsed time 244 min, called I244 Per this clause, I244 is 30.63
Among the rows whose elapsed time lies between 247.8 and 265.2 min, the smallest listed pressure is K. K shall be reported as 28.78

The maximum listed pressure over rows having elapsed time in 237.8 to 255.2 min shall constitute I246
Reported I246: 30.63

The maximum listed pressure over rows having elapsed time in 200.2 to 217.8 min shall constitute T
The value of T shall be 29.96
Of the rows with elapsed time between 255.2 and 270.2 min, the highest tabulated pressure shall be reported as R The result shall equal 31.34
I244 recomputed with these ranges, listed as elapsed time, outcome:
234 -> 29.4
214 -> 21.81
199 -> 31.48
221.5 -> 29.09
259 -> 28.97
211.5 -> 18.96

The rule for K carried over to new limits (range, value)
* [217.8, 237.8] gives 28.11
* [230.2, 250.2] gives 27.72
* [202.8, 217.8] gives 18.96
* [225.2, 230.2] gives 29.16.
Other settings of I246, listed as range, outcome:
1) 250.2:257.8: 28.86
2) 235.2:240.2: 29.48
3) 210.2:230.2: 29.79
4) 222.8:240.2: 30.06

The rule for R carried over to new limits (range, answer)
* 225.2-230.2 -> 29.23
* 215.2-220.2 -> 28.11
